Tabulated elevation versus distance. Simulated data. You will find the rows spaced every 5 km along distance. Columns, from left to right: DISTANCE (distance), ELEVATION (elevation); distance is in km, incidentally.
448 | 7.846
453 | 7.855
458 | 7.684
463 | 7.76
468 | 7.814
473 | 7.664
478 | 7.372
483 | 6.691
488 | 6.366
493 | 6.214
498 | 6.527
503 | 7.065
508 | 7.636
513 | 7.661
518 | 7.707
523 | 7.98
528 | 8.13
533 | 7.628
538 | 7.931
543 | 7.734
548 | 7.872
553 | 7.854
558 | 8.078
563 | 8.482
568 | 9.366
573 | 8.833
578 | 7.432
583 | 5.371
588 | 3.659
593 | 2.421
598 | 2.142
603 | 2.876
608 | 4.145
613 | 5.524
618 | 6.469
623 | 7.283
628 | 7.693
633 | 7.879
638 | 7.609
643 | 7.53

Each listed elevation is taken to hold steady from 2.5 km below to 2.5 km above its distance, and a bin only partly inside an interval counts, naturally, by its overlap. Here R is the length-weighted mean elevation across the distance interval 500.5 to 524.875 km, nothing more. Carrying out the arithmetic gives 7.6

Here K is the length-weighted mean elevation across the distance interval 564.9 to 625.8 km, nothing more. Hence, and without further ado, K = 5.5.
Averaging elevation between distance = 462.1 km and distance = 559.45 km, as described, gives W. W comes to 7.47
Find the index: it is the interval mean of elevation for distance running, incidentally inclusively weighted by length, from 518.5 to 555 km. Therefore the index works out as 7.87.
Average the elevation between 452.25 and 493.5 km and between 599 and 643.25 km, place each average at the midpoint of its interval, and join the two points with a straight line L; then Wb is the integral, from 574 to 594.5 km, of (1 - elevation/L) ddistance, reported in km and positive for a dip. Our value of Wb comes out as 4.2 km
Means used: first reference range 7.3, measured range 5.13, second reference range 6.13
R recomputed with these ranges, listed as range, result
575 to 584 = 6.71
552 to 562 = 8.06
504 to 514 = 7.56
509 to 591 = 7.58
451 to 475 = 7.76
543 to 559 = 7.89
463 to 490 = 7.25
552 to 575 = 8.56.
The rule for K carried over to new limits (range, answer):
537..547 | 7.82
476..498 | 6.63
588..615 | 3.4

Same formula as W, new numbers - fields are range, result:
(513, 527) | 7.84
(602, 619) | 4.77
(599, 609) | 3.21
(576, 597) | 4.47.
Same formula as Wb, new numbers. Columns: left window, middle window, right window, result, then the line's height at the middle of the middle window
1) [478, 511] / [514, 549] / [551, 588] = -3.07 km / 7.21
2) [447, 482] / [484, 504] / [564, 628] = 1.91 km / 7.21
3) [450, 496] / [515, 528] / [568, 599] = -2.85 km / 6.48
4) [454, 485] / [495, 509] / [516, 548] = 1.30 km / 7.7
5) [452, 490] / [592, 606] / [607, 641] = 8.82 km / 6.88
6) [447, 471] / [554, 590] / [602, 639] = -3.49 km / 6.72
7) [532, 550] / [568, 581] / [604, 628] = -2.46 km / 6.94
